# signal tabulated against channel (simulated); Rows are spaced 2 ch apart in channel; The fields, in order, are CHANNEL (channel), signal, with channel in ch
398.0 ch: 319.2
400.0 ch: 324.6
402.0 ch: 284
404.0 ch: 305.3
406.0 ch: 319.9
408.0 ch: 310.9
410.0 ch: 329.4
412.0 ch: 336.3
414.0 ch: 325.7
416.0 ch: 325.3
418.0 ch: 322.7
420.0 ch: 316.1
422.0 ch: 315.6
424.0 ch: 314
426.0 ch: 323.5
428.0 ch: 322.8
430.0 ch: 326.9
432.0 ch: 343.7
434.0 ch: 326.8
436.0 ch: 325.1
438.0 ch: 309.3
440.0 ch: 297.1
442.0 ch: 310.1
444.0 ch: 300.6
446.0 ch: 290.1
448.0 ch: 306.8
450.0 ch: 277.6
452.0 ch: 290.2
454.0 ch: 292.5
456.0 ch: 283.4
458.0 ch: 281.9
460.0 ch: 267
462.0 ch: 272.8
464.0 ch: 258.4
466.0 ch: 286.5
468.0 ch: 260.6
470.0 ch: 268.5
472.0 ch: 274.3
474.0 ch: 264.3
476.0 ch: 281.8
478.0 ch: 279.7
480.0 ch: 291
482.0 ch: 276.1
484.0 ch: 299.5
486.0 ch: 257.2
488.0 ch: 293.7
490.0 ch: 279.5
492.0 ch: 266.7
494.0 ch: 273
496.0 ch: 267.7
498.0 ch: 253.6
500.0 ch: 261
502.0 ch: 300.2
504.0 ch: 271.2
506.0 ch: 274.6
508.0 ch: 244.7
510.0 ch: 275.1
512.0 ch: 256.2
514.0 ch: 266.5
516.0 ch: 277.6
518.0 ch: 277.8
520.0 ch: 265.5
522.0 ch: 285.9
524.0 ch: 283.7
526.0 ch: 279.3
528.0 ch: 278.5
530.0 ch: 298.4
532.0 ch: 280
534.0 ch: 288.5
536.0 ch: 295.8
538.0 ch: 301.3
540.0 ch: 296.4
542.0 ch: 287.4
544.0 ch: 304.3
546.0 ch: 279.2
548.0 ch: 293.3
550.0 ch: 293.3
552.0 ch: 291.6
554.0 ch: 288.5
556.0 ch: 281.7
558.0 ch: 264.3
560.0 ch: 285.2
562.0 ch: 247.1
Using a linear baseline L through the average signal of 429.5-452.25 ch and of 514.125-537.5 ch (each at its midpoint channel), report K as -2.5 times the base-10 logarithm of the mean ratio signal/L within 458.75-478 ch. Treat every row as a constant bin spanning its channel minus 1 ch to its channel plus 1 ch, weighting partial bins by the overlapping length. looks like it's 0.11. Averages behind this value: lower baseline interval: 309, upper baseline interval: 283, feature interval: 271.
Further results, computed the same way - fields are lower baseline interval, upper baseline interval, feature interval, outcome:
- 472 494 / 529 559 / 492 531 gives 0.04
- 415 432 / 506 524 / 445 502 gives 0.06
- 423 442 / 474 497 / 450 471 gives 0.08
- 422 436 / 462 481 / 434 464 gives 0.03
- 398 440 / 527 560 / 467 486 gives 0.11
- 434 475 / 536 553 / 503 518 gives 0.09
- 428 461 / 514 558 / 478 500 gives 0.07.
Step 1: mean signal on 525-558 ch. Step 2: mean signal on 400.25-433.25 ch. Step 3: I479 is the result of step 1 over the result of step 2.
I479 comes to 0.90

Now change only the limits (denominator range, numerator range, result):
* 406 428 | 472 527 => 0.85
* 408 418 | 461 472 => 0.83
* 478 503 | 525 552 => 1.05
